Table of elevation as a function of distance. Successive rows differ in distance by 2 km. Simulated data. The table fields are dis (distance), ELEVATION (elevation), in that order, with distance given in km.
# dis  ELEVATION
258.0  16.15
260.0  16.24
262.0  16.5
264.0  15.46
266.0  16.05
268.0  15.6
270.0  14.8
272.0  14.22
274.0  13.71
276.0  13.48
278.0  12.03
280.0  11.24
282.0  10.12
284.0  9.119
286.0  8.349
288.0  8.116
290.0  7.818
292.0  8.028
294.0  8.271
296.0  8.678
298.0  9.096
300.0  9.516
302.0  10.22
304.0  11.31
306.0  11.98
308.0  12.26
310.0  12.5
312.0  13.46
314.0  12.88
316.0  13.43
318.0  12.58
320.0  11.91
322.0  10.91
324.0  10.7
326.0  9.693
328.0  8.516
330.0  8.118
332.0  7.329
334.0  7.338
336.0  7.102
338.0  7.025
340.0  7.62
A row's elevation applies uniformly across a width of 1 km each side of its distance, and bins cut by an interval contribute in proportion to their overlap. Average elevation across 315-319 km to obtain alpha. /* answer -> 13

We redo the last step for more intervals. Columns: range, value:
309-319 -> 13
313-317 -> 13.2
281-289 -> 8.93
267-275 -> 14.6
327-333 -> 7.99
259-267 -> 16.1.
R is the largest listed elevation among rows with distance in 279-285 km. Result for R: 11.24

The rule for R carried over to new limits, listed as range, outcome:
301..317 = 13.46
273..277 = 13.71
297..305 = 11.31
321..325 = 10.91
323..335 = 10.7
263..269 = 16.05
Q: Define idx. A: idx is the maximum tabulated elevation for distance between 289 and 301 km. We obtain 9.516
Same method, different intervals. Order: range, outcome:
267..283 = 15.6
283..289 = 9.119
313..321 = 13.43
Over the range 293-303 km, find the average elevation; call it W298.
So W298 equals 9.16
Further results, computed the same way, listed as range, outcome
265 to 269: 15.8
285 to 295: 8.12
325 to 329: 9.1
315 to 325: 11.9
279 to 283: 10.7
